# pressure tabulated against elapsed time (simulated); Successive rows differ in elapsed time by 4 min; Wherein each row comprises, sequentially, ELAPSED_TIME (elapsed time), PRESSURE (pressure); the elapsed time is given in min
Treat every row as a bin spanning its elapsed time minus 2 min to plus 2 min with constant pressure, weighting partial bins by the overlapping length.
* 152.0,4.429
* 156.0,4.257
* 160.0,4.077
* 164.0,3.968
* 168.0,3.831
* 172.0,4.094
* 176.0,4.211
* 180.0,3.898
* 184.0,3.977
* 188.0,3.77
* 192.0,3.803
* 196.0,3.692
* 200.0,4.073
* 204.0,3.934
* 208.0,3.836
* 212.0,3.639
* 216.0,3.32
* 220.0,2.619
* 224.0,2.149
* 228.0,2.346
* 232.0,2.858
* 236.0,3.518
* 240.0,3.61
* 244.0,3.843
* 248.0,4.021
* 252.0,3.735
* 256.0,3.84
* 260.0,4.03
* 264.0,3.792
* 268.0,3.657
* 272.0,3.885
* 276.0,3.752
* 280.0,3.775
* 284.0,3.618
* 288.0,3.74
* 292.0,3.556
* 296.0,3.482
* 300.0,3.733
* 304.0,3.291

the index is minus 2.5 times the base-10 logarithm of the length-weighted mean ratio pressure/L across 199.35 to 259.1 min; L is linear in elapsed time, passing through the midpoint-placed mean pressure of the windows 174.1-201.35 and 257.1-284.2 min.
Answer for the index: 0.13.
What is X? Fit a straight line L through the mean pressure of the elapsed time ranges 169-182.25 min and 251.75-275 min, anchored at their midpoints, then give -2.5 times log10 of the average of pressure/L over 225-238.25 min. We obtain 0.34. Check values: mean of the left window 4.05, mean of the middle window 2.86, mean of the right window 3.83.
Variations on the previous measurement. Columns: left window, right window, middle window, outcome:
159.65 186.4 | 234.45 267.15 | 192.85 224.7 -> 0.13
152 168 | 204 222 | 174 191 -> -0.04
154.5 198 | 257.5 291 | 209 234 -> 0.33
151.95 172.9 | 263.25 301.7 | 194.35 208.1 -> 0.02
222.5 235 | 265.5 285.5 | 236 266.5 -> -0.22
